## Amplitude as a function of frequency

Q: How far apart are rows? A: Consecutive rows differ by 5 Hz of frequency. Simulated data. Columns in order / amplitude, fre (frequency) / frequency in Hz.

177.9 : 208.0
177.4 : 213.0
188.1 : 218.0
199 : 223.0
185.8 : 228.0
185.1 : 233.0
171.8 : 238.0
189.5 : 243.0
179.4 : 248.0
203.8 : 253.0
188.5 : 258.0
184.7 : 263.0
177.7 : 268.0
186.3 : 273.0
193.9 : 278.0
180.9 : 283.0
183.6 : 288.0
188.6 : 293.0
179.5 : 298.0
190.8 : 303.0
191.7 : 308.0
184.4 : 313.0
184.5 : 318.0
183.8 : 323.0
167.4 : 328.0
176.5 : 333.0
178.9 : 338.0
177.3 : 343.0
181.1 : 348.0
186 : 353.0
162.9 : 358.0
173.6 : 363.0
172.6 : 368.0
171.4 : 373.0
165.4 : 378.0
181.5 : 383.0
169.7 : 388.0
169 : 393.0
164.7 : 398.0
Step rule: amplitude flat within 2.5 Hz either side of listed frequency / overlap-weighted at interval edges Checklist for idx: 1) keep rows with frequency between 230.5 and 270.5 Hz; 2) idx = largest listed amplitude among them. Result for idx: 203.8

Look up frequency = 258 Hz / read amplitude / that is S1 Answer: 188.5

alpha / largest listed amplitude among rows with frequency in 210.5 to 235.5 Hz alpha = 199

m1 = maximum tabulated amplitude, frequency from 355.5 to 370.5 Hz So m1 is 173.6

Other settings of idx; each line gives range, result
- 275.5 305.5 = 193.9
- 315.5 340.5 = 184.5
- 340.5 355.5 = 186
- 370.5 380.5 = 171.4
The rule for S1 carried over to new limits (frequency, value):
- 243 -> 189.5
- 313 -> 184.4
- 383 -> 181.5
